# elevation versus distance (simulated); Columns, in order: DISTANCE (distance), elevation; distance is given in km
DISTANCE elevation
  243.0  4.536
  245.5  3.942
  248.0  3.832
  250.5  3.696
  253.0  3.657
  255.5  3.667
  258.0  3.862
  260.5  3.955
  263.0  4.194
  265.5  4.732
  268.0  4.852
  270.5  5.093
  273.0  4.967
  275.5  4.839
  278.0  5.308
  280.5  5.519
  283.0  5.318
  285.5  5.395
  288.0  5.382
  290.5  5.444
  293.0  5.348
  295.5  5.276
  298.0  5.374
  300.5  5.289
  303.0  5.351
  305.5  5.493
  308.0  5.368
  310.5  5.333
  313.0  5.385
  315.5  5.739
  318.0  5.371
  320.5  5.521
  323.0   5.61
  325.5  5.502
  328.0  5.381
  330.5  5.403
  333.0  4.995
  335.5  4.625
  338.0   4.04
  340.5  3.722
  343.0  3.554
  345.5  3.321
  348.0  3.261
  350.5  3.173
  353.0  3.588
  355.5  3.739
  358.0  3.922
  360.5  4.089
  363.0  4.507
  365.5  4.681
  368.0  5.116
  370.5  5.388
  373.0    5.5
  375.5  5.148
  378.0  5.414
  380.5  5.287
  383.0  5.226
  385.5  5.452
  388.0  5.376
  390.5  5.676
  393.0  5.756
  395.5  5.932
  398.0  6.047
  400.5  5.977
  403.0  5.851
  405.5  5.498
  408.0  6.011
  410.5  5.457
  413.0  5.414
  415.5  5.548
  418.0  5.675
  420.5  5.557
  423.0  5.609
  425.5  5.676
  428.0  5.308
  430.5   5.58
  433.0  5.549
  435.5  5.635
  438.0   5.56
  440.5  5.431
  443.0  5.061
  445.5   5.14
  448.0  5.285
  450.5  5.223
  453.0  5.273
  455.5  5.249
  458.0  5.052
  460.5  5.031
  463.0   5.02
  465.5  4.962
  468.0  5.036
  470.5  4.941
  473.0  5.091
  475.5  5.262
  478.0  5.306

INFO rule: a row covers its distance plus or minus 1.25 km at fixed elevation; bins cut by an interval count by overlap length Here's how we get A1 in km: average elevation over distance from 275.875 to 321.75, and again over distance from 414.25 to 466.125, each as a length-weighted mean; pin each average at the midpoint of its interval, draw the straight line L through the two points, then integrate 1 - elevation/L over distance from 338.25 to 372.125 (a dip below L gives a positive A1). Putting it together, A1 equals 8.53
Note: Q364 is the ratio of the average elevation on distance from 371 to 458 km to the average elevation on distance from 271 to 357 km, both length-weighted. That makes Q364 1.12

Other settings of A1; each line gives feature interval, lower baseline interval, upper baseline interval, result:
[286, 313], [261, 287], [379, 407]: -1.2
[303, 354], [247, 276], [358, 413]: 1.0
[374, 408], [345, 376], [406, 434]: -4.6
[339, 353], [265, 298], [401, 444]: 5.0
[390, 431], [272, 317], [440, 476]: -3.9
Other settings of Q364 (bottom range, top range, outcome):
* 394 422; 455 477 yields 0.89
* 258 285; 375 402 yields 1.15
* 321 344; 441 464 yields 1.08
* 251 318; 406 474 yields 1.07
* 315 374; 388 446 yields 1.23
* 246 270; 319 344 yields 1.19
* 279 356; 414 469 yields 1.09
